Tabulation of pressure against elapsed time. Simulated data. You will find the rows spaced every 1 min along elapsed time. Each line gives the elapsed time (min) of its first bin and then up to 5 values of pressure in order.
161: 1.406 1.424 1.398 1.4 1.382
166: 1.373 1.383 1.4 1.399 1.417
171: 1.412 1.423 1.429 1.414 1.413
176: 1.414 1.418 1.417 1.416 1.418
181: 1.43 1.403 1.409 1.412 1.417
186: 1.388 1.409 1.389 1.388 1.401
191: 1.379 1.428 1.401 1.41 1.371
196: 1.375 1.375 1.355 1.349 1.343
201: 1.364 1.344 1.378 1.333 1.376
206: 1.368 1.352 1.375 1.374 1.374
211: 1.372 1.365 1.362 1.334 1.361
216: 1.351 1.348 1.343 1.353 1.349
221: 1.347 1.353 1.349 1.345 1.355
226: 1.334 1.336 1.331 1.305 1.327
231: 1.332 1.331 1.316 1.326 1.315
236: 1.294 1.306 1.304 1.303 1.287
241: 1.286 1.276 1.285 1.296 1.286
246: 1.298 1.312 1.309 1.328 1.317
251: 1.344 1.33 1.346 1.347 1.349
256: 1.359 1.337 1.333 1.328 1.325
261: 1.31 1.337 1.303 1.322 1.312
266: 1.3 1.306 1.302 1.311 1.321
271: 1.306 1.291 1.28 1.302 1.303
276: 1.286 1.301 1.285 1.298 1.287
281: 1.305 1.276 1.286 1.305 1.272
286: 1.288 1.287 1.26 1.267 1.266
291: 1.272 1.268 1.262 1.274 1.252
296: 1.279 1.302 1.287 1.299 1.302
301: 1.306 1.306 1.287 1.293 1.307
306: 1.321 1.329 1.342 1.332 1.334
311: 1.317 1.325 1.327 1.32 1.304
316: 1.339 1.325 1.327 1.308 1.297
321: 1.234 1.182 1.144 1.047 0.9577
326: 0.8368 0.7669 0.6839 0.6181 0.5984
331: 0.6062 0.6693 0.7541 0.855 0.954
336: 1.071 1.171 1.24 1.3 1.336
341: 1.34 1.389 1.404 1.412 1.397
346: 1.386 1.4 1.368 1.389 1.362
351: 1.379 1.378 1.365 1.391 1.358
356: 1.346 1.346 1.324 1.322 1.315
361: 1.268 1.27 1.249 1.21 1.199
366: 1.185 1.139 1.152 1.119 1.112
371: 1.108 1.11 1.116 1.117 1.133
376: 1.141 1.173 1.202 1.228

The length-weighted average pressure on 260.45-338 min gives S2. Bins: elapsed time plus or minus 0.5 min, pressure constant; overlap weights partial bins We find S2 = 1.21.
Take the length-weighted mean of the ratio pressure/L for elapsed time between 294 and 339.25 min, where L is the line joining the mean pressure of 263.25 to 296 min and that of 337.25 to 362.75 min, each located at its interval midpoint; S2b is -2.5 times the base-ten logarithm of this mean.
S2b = 0.148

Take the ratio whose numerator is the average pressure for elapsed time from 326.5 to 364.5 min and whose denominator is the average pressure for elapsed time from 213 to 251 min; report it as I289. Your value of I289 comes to 0.9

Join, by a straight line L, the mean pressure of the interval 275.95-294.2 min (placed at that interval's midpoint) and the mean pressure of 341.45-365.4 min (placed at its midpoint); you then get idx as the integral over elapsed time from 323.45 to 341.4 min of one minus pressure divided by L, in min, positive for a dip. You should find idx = 5.3 min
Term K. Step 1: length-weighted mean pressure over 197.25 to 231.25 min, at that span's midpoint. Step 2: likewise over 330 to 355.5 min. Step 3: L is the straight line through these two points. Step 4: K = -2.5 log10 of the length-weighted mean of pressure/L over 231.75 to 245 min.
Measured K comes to 0.02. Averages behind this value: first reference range 1.35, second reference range 1.21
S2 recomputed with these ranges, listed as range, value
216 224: 1.35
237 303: 1.3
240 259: 1.32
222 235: 1.33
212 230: 1.34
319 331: 0.944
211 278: 1.32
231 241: 1.31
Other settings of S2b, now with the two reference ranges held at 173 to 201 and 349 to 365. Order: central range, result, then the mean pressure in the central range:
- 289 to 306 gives 0.05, 1.29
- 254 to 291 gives 0.05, 1.3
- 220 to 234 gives 0.04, 1.34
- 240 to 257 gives 0.04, 1.32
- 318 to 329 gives 0.27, 1.04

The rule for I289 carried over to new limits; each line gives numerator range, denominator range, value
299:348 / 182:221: 0.86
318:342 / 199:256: 0.76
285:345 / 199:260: 0.89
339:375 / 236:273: 0.98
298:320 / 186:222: 0.96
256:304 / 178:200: 0.93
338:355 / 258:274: 1.05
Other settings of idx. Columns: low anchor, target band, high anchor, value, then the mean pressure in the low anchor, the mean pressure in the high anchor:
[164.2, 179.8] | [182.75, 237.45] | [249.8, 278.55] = 0.4 min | 1.41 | 1.32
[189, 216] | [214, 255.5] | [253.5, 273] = 0.6 min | 1.37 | 1.32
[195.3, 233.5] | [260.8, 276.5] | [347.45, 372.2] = 0.2 min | 1.35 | 1.27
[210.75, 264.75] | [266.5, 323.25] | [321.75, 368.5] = -2.4 min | 1.33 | 1.17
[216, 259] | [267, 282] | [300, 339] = -0.7 min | 1.32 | 1.13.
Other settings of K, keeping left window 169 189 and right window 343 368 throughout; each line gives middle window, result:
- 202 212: 0.03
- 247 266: 0.04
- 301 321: 0.02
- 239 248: 0.07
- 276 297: 0.06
